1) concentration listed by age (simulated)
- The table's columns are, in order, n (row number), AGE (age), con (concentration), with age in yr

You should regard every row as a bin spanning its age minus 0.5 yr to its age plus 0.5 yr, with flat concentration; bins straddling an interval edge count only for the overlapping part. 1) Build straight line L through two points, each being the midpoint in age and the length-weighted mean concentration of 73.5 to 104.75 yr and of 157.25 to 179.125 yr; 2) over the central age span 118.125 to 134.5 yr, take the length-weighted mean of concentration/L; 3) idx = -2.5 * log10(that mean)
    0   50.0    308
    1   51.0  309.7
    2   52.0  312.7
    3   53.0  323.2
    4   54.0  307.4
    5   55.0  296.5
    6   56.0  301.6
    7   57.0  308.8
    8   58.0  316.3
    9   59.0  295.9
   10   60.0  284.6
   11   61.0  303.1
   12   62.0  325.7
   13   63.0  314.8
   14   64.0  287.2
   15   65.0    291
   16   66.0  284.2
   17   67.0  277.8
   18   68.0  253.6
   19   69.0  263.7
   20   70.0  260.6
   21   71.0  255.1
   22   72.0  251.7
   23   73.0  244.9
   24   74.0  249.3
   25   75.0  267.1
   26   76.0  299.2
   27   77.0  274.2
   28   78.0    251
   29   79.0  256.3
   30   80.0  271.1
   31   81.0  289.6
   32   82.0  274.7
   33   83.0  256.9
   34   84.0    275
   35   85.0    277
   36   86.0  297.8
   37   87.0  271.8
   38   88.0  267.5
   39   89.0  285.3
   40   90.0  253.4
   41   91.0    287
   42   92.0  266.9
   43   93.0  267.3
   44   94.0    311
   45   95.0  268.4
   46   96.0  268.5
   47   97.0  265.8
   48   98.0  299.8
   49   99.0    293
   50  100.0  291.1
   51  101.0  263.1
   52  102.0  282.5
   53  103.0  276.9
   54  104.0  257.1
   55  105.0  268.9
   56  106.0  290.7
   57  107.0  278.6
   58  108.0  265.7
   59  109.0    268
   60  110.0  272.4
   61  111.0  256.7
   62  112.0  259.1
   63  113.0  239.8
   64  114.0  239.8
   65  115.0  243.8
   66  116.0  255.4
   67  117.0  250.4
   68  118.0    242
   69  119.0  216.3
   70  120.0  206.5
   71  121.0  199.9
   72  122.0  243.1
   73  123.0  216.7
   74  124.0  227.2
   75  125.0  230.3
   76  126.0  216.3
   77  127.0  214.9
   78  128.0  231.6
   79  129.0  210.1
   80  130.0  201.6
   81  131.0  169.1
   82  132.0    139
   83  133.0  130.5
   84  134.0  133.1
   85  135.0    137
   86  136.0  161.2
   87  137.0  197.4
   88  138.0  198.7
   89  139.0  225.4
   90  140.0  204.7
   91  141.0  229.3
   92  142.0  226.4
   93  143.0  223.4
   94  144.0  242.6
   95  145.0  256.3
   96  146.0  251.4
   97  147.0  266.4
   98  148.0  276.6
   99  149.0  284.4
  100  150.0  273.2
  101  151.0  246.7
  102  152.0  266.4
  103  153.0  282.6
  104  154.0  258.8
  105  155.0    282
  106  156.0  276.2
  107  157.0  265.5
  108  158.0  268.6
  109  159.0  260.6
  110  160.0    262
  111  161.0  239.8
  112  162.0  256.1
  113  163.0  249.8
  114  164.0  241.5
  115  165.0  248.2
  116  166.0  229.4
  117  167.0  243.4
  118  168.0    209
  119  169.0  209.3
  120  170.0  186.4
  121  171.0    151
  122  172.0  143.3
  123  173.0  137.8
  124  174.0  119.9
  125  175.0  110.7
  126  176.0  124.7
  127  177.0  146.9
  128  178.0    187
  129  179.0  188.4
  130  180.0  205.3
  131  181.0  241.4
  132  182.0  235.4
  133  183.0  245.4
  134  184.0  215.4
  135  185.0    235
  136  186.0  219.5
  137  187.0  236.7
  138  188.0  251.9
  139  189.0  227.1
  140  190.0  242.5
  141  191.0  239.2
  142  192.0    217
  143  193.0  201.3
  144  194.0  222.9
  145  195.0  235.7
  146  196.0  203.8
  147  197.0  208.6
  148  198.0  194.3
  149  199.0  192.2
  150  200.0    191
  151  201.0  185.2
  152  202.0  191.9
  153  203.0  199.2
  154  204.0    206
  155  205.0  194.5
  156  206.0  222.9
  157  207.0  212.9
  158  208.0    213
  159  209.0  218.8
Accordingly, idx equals 0.20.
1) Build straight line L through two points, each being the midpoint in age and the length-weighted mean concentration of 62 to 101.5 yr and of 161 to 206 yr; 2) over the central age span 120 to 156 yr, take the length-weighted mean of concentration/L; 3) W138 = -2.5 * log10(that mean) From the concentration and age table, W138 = 0.06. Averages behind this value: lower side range 275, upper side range 206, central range 222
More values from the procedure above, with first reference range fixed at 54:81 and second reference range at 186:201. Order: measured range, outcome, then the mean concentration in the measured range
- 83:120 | -0.02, 268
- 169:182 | 0.33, 167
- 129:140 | 0.39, 173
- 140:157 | -0.08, 258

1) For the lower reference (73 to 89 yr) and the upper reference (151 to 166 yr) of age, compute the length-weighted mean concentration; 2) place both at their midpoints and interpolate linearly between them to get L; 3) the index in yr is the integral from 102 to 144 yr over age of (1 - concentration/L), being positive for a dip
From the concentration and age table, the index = 6.5 yr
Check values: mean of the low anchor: 271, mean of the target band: 224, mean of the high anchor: 260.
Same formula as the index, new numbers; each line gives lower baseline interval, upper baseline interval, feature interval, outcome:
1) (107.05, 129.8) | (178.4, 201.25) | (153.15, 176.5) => 0.9 yr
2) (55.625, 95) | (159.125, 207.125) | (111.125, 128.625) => 1.2 yr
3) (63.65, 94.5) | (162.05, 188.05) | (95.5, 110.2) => -1.3 yr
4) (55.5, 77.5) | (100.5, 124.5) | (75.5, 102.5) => -1.0 yr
